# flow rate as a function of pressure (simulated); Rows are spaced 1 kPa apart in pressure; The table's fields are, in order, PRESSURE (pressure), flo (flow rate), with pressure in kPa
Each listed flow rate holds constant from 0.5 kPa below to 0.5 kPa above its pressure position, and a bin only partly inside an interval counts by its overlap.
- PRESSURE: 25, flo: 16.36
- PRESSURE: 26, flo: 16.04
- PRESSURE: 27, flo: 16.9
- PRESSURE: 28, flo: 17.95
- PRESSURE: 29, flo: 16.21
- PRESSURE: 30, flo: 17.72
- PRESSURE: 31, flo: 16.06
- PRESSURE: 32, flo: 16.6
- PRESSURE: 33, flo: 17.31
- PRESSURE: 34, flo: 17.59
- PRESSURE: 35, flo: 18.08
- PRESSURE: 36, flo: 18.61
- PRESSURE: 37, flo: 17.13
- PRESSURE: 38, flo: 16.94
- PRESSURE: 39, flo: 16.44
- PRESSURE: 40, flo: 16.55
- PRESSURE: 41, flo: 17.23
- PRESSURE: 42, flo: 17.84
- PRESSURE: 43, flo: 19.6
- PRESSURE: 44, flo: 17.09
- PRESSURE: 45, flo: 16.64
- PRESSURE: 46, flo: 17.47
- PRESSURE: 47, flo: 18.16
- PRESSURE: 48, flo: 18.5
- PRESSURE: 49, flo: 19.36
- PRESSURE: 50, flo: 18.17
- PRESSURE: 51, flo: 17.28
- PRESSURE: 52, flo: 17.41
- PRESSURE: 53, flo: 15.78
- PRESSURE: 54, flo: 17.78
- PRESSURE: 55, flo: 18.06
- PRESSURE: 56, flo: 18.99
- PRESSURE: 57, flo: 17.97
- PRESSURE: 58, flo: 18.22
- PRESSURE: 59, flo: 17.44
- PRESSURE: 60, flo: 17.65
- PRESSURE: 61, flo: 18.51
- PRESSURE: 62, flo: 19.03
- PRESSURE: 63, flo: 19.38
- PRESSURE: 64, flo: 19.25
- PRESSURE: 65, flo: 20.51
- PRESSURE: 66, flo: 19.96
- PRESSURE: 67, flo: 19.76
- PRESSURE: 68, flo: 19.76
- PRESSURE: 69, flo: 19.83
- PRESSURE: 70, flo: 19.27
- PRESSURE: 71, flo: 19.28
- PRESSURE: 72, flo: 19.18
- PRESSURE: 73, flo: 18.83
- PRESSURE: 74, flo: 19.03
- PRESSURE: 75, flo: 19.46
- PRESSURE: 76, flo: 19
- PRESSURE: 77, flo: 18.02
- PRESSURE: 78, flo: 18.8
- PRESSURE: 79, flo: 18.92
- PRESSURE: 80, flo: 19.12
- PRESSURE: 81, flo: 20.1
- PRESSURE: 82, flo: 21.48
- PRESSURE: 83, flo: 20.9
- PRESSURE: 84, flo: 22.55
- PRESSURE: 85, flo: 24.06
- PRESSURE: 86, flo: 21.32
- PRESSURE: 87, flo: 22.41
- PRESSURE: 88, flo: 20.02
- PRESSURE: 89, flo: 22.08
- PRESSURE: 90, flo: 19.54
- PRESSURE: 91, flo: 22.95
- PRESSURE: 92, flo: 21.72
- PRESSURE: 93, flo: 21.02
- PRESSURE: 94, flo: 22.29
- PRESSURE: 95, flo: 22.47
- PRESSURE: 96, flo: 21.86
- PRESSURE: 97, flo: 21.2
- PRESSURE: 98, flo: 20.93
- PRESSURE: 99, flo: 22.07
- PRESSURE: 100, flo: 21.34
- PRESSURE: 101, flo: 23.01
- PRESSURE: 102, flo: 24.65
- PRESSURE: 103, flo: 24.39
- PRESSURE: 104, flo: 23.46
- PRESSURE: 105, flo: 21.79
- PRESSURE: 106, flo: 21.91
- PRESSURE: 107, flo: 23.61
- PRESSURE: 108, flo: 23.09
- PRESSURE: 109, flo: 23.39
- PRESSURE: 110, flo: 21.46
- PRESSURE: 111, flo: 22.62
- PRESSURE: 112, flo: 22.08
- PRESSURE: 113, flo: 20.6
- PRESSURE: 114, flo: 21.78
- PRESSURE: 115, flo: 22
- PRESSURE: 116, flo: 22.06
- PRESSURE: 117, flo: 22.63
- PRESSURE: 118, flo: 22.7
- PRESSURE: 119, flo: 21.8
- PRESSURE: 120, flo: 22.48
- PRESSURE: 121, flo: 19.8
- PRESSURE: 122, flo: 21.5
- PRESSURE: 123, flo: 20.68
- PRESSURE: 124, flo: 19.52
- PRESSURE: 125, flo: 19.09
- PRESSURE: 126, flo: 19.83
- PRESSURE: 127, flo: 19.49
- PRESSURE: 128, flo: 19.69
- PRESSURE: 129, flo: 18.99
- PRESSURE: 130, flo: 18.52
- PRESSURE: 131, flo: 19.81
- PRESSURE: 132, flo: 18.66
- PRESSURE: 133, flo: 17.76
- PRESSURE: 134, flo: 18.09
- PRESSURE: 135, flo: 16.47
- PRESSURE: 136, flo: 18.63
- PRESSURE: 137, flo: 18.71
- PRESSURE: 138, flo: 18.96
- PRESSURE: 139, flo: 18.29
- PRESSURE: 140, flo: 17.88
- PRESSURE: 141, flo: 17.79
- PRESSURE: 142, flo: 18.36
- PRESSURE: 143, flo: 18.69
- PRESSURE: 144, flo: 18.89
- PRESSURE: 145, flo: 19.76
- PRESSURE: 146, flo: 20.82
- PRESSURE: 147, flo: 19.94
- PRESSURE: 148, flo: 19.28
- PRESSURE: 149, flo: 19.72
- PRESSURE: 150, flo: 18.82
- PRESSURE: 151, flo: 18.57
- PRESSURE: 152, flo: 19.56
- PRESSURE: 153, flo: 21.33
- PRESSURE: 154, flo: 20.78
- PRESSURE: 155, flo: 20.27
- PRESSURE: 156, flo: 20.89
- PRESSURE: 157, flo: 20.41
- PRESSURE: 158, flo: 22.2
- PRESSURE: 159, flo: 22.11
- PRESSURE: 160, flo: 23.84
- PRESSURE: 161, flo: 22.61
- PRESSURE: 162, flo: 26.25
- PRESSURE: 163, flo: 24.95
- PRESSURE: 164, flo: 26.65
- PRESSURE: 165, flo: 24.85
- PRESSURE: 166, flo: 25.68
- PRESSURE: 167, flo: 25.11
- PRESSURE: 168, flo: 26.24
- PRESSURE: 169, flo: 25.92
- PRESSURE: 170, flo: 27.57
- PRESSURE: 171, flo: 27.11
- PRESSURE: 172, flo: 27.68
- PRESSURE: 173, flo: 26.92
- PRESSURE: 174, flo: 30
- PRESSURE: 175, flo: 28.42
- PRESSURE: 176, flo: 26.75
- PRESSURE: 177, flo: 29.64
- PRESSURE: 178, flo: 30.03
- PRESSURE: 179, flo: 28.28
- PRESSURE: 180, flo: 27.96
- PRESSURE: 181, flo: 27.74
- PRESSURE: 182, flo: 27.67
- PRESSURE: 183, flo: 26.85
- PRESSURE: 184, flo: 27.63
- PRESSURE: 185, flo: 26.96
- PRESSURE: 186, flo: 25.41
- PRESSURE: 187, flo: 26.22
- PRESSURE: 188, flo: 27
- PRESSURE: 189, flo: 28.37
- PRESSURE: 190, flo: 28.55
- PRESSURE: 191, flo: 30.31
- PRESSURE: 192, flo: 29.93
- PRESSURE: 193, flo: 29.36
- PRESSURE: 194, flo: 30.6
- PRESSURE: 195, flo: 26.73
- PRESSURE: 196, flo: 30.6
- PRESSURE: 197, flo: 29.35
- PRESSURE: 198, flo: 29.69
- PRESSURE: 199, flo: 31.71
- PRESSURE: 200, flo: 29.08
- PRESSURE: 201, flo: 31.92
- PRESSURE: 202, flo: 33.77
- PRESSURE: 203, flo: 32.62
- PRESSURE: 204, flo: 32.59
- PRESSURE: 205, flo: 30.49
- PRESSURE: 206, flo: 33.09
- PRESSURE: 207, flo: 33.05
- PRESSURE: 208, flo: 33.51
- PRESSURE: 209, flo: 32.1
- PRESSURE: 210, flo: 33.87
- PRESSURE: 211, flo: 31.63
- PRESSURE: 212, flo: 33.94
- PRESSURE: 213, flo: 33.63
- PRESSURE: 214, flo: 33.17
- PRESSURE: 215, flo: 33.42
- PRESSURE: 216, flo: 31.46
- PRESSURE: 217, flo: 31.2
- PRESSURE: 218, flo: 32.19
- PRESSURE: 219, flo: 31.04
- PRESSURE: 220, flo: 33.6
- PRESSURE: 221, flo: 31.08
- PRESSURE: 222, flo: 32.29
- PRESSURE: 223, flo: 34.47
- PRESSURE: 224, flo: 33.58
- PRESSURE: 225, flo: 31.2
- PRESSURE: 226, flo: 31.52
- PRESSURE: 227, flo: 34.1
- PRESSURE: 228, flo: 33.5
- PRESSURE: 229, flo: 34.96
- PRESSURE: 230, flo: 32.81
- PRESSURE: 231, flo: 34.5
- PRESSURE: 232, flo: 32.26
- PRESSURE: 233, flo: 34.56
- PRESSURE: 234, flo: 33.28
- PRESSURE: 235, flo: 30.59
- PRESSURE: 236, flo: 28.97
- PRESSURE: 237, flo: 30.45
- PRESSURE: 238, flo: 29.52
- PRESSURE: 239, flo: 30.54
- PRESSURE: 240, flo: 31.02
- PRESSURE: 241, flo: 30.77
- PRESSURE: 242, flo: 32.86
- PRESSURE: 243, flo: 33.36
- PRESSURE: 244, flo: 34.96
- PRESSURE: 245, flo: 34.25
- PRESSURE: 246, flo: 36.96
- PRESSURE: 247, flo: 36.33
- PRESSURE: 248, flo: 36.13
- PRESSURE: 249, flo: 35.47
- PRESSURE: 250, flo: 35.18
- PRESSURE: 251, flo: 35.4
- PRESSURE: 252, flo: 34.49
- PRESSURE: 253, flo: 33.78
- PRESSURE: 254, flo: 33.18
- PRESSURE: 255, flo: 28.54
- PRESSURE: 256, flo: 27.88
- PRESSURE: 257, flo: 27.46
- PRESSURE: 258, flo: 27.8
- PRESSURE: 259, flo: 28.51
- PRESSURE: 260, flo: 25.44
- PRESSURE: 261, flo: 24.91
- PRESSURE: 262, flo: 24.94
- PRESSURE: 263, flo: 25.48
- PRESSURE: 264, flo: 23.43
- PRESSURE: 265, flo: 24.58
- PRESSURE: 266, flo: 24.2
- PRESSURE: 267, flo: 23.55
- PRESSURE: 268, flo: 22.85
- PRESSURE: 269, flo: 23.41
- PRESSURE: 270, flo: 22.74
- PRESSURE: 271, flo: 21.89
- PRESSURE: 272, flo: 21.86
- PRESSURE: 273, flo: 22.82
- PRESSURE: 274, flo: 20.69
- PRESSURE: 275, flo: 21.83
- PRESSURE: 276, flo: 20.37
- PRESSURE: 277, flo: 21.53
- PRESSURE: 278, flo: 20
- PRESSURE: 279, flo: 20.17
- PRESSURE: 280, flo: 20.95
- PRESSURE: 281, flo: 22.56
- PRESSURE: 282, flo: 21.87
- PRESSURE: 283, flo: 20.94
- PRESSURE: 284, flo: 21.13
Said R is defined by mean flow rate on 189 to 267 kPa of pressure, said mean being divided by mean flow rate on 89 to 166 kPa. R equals 1.49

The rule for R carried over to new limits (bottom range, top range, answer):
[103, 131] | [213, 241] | 1.51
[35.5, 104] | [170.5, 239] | 1.57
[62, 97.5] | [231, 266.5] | 1.51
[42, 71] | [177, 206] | 1.59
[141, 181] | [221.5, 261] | 1.37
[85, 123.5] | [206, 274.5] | 1.39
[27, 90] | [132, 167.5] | 1.10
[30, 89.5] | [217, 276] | 1.59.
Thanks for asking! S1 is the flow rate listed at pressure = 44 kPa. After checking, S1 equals 17.09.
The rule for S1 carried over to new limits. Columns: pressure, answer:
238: 29.52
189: 28.37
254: 33.18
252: 34.49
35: 18.08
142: 18.36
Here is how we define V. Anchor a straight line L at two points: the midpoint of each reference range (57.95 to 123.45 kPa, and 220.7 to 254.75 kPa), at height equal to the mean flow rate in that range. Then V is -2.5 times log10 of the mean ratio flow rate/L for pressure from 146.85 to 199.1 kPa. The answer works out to 0.09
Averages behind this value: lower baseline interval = 21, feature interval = 25.8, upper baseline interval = 33.2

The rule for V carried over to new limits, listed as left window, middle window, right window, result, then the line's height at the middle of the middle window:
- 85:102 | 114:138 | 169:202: 0.21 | 24.2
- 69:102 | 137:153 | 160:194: 0.29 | 25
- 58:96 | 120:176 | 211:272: 0.16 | 24.7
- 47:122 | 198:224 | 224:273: -0.16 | 27.9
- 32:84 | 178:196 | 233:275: -0.11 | 25.4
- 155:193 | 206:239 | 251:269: -0.21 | 26.9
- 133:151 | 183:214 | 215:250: -0.11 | 27.6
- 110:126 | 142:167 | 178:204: 0.17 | 25.2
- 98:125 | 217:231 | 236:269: -0.16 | 28.4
